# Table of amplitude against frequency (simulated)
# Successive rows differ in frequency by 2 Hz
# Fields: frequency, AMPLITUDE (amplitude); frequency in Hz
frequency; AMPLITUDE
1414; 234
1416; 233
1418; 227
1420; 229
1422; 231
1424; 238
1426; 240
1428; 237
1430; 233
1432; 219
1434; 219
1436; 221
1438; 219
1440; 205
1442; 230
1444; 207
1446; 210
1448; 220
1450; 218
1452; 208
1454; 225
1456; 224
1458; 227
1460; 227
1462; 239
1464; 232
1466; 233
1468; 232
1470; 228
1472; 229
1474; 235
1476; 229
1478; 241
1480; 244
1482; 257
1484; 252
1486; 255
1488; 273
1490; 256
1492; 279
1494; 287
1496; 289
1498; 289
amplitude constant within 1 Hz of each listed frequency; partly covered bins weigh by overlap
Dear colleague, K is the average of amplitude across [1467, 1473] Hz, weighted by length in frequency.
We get 230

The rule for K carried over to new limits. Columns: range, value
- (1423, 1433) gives 233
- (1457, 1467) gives 232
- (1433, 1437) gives 220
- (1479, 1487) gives 252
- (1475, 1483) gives 243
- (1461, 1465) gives 236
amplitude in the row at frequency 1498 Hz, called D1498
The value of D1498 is 289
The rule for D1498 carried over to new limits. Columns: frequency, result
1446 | 210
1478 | 241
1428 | 237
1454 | 225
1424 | 238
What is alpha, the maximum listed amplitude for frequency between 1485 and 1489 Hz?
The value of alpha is 273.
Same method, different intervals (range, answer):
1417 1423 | 231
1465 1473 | 233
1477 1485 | 257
